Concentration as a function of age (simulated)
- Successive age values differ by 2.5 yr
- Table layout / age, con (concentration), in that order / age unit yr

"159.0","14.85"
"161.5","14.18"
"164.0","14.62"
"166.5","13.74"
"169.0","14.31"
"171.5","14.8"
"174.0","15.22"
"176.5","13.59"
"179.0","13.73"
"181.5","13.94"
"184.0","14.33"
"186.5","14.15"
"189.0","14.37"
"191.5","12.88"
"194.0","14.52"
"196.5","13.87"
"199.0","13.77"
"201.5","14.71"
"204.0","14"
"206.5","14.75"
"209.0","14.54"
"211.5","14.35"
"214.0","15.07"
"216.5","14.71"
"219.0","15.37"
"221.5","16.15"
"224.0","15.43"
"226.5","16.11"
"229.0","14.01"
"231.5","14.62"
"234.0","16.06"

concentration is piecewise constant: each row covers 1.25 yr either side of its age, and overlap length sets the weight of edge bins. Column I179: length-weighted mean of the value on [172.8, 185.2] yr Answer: 14.2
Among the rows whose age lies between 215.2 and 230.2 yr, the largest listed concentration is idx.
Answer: 16.15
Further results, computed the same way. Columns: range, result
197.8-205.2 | 14.71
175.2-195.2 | 14.52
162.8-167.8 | 14.62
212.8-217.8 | 15.07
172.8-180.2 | 15.22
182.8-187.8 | 14.33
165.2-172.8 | 14.8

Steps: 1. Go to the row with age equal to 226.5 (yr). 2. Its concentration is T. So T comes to 16.11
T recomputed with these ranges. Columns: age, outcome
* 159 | 14.85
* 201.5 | 14.71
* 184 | 14.33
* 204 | 14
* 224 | 15.43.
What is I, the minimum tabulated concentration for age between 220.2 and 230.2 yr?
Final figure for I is 14.01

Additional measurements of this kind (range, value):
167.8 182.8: 13.59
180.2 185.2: 13.94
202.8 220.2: 14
